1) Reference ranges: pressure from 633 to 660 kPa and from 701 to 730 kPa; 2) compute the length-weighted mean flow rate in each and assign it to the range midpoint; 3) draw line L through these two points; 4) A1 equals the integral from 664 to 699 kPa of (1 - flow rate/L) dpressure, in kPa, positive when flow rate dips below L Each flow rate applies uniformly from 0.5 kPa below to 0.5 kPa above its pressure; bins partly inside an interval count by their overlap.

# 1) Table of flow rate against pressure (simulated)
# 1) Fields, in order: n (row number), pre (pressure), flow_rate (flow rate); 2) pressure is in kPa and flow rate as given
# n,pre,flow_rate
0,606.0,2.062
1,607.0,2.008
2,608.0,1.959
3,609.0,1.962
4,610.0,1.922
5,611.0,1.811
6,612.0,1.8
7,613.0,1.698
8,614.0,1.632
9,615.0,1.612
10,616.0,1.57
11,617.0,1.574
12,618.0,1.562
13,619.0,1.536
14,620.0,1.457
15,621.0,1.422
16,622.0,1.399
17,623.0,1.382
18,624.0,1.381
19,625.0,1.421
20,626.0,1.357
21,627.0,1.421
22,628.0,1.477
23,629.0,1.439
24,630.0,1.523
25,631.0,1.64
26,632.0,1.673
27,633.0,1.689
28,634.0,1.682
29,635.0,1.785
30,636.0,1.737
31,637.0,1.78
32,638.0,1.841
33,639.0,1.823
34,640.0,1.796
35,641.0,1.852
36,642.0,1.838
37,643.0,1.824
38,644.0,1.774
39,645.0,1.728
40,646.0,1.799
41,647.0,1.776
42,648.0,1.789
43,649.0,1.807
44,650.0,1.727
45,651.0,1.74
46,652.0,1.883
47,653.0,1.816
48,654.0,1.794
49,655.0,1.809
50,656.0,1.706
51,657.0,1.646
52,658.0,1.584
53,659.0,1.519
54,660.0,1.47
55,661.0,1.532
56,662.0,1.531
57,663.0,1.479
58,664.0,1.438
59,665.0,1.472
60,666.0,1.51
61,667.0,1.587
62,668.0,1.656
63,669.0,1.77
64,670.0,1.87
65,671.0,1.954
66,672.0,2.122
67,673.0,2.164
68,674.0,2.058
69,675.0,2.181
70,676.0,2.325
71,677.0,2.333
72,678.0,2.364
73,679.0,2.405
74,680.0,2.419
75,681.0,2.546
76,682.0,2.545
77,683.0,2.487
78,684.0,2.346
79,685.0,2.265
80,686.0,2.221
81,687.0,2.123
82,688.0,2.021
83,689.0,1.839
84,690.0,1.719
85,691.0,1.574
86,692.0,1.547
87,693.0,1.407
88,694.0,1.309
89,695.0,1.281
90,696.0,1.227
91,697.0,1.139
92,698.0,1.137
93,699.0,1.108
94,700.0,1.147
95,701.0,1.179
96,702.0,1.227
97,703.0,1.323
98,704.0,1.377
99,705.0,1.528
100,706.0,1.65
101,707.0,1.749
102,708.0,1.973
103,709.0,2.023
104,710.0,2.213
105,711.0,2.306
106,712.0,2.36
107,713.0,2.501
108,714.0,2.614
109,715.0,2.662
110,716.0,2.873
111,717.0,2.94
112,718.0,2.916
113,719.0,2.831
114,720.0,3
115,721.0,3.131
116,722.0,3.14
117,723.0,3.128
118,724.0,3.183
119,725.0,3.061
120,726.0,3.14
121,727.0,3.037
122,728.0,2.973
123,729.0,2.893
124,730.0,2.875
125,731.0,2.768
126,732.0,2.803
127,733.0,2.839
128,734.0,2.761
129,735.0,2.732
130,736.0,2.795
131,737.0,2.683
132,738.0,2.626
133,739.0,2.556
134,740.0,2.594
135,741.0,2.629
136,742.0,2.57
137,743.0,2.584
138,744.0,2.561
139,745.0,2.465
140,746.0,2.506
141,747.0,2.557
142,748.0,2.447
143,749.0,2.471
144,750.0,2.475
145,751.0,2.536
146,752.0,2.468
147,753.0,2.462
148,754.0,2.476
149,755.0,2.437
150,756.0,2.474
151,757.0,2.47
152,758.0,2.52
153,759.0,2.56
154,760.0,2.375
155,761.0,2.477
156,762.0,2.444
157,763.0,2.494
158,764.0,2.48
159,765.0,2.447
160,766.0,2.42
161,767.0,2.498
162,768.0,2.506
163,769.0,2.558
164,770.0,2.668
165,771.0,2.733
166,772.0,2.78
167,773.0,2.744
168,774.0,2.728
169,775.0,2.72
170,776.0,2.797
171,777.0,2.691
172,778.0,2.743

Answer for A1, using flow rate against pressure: 3.6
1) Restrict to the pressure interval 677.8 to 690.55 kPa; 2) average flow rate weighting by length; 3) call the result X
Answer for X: 2.25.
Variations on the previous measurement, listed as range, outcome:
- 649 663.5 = 1.66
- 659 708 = 1.76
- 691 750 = 2.32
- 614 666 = 1.63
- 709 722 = 2.69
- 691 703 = 1.26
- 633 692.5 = 1.88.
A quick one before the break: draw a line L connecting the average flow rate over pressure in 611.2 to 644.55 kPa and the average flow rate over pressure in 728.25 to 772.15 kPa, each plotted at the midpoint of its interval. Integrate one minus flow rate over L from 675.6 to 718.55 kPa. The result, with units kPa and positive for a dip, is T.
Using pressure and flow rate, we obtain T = 4.0 kPa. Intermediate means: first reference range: 1.62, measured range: 1.96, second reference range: 2.58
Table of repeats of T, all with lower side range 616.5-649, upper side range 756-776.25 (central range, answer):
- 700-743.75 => -4.8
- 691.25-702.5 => 4.5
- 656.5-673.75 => 1.8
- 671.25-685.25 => -2.6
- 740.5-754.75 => -0.5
